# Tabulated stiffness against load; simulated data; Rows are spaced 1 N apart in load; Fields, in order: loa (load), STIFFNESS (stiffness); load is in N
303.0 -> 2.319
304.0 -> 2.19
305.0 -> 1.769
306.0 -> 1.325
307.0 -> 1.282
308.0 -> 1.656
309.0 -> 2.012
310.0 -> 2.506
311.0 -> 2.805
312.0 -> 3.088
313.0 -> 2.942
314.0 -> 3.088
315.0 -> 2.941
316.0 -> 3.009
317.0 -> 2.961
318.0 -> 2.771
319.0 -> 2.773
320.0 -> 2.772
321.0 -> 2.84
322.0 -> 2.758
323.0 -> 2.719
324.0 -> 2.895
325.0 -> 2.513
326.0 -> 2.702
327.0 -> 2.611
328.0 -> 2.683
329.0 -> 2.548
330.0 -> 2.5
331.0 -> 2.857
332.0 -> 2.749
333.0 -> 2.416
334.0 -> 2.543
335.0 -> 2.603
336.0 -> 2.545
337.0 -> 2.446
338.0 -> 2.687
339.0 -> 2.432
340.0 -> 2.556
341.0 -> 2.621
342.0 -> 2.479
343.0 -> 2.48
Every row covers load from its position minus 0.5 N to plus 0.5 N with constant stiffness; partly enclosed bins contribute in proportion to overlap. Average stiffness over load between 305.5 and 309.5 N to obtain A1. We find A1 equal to 1.57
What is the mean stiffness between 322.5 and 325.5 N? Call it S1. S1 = 2.71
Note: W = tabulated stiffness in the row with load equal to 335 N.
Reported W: 2.603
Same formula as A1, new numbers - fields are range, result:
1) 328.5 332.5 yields 2.66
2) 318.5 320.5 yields 2.77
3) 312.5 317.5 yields 2.99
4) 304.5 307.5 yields 1.46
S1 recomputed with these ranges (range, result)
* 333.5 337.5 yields 2.53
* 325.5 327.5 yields 2.66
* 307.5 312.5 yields 2.41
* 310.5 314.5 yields 2.98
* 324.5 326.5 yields 2.61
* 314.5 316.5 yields 2.97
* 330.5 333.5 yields 2.67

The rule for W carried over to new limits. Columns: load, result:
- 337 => 2.446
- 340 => 2.556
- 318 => 2.771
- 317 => 2.961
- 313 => 2.942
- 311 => 2.805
